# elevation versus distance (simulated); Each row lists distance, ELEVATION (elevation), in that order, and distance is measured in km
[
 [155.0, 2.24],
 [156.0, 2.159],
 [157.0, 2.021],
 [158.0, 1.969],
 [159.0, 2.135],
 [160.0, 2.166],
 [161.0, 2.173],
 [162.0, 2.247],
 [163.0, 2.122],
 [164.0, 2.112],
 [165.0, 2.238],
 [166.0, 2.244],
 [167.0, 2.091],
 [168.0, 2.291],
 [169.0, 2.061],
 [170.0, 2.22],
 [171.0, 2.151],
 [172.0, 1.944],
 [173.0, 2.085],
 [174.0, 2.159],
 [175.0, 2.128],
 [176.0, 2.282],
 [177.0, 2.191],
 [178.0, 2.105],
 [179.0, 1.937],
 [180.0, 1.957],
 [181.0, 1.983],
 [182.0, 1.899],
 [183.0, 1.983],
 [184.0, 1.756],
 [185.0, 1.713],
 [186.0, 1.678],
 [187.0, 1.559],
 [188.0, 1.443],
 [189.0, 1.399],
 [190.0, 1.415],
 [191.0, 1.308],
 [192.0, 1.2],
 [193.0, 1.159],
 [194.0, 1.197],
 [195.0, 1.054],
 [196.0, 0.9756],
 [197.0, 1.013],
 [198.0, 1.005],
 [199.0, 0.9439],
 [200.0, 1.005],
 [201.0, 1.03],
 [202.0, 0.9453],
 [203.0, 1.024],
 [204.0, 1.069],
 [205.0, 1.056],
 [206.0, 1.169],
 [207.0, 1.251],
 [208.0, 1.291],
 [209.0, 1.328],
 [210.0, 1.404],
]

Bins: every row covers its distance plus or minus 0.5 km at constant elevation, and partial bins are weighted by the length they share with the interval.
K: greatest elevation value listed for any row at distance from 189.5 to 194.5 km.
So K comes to 1.415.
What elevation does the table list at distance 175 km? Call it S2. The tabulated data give 2.128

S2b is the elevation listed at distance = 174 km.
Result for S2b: 2.159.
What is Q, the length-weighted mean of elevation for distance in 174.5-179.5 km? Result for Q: 2.13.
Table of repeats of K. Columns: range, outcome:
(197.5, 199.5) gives 1.005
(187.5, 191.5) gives 1.443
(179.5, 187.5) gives 1.983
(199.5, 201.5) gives 1.03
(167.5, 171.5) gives 2.291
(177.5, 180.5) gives 2.105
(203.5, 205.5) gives 1.069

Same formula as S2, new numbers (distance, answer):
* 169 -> 2.061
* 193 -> 1.159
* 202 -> 0.9453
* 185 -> 1.713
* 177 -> 2.191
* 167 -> 2.091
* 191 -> 1.308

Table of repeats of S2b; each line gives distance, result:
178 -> 2.105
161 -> 2.173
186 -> 1.678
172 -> 1.944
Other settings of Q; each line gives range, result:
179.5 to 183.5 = 1.96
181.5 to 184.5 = 1.88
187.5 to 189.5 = 1.42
